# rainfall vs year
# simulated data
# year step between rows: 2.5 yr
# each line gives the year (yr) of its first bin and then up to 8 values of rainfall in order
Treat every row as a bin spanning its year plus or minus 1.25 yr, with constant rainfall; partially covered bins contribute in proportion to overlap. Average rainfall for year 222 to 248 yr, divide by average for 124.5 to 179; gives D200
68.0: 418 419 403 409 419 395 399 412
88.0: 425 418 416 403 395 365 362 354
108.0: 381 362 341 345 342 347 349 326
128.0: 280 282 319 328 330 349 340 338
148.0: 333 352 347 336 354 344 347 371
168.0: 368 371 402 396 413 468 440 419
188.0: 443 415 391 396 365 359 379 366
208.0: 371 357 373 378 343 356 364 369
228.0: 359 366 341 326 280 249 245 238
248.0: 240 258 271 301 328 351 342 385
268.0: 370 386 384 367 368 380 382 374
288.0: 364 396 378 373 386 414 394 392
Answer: 0.89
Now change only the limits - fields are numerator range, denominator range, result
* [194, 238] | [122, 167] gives 1.08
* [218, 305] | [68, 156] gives 0.94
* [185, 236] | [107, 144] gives 1.12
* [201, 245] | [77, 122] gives 0.89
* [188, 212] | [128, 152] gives 1.16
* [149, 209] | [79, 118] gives 1.00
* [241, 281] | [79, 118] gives 0.84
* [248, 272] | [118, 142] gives 1.01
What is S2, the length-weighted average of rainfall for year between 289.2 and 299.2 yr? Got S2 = 383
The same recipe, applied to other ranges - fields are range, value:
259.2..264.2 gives 346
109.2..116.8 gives 349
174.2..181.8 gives 426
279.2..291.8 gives 379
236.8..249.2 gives 250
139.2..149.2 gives 340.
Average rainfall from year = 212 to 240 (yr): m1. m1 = 348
